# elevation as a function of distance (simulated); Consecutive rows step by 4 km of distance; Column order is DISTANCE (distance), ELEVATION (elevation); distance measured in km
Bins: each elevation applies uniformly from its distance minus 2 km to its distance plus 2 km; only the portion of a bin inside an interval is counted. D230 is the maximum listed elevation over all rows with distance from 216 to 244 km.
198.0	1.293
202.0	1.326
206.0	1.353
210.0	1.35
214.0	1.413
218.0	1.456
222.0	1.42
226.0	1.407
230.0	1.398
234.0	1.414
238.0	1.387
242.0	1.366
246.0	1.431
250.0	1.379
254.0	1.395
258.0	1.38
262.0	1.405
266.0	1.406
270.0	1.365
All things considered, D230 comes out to 1.456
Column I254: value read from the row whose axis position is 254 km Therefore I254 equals 1.395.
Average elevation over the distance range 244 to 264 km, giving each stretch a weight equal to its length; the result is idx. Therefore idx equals 1.4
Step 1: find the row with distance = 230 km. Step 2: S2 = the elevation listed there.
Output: 1.398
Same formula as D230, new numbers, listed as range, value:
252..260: 1.395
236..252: 1.431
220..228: 1.42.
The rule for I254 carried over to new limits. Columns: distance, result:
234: 1.414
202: 1.326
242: 1.366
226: 1.407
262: 1.405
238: 1.387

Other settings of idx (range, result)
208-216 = 1.38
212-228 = 1.42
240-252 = 1.39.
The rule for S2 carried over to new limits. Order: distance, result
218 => 1.456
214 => 1.413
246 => 1.431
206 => 1.353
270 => 1.365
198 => 1.293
